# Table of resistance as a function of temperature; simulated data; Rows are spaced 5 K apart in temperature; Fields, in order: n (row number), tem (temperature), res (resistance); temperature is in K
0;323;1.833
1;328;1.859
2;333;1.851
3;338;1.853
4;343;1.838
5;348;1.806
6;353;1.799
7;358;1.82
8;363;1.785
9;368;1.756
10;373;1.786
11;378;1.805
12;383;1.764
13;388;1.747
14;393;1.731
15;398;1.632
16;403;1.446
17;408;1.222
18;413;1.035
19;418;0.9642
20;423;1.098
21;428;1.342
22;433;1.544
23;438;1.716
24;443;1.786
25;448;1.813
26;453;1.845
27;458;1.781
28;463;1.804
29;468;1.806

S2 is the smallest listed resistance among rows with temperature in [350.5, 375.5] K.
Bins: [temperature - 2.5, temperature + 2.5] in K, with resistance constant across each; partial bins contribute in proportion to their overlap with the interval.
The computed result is 1.756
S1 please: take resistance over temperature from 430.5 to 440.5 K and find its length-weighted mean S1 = 1.63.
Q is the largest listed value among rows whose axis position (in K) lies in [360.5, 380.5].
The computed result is 1.805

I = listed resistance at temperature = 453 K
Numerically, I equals 1.845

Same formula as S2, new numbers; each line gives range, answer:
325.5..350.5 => 1.806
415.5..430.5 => 0.9642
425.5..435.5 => 1.342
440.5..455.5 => 1.786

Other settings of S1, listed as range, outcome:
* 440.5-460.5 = 1.81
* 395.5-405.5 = 1.54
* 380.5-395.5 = 1.75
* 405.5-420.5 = 1.07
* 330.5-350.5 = 1.84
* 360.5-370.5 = 1.77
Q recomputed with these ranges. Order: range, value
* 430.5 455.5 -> 1.845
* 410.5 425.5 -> 1.098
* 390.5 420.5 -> 1.731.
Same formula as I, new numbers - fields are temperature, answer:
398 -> 1.632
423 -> 1.098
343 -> 1.838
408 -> 1.222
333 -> 1.851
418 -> 0.9642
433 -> 1.544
